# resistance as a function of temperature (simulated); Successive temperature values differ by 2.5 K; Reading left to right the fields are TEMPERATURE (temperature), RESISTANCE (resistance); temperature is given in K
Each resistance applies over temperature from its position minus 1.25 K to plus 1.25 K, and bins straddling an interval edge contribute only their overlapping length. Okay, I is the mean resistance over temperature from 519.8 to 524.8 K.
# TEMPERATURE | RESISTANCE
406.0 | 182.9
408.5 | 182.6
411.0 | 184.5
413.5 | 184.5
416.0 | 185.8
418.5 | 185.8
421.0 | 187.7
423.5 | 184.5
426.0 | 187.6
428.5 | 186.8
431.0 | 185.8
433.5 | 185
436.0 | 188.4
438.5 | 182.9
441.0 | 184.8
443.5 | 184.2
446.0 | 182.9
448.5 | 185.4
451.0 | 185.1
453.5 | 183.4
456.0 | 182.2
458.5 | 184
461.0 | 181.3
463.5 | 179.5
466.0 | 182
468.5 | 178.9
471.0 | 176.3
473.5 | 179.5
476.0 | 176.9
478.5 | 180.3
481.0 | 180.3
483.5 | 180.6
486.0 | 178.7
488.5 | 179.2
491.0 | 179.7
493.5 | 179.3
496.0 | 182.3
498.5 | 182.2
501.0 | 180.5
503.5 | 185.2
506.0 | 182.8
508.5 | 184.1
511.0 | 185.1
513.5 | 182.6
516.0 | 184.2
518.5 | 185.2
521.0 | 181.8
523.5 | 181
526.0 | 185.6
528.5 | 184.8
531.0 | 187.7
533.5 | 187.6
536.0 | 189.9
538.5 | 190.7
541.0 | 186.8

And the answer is 181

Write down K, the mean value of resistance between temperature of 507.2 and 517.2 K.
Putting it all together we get 184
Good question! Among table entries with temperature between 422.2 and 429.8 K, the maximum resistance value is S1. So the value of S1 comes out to 187.6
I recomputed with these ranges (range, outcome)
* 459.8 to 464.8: 180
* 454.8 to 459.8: 183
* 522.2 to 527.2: 183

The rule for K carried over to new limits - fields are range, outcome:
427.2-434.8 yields 186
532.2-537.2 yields 189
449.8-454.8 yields 184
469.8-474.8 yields 178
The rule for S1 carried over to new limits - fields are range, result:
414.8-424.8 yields 187.7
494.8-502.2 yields 182.3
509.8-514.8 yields 185.1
